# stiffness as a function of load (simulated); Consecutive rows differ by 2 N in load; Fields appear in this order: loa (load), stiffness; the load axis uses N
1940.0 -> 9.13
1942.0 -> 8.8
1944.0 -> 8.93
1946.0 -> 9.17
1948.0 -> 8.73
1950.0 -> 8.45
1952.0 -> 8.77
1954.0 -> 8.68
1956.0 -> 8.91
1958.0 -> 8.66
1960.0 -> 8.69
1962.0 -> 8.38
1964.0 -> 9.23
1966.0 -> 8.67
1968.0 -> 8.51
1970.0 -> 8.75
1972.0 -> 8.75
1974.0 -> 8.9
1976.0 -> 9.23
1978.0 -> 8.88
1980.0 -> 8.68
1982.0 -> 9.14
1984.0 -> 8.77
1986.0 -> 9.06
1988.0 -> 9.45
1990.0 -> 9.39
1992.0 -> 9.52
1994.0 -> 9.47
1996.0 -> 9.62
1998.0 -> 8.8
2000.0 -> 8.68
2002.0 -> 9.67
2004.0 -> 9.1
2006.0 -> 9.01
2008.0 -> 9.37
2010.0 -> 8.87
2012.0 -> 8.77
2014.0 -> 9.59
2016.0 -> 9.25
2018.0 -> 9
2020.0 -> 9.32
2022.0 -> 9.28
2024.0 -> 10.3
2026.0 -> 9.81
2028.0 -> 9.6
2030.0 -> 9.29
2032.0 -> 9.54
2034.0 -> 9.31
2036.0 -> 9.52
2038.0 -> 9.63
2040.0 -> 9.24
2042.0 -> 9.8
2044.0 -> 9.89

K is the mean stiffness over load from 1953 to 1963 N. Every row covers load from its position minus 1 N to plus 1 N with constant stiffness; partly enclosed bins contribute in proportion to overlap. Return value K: 8.66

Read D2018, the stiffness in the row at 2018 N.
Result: 9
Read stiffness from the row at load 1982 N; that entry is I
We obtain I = 9.14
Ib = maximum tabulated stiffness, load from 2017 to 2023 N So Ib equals 9.32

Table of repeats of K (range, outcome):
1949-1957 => 8.7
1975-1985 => 8.94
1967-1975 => 8.73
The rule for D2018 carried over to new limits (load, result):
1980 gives 8.68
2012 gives 8.77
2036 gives 9.52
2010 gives 8.87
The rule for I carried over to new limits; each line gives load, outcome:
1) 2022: 9.28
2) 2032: 9.54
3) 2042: 9.8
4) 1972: 8.75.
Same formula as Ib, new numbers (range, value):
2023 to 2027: 10.3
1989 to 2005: 9.67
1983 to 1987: 9.06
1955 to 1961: 8.91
